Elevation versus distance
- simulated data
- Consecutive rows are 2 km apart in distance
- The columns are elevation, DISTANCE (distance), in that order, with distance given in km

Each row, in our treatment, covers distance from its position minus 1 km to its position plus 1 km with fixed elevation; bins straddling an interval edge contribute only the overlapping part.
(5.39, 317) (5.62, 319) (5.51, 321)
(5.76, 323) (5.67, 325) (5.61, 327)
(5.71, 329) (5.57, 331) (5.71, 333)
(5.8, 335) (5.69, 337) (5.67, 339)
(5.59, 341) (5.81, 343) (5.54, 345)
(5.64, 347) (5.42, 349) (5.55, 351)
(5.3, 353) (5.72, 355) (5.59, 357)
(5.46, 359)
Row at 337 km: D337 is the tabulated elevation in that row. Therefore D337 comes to 5.69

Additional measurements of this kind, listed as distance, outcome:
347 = 5.64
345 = 5.54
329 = 5.71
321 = 5.51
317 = 5.39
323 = 5.76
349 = 5.42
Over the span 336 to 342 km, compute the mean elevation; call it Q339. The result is 5.65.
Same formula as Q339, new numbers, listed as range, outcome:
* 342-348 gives 5.66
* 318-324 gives 5.63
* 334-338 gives 5.75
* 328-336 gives 5.7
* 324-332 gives 5.64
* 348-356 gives 5.5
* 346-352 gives 5.54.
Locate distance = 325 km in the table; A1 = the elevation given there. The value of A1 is 5.67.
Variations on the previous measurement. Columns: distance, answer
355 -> 5.72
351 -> 5.55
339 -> 5.67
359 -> 5.46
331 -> 5.57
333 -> 5.71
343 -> 5.81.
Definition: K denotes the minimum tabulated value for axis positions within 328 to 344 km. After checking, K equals 5.57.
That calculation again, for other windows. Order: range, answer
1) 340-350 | 5.42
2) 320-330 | 5.51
